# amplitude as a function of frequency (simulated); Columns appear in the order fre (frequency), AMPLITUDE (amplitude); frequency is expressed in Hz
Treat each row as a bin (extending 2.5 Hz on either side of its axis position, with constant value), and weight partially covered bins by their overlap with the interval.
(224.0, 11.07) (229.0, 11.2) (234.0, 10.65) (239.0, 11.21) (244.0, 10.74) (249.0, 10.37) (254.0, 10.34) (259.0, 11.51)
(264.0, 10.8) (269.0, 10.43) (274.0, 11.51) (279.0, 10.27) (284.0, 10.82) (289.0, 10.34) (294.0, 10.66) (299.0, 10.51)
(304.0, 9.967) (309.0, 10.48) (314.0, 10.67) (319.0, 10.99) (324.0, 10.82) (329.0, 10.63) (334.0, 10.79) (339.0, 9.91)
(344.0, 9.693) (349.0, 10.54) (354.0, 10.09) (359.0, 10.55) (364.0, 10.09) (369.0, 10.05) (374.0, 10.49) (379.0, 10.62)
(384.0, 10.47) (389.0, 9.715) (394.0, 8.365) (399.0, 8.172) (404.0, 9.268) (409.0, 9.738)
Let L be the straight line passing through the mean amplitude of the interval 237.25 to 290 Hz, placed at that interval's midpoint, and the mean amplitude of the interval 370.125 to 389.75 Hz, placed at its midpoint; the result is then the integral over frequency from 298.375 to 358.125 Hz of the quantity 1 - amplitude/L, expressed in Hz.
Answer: 0.6 Hz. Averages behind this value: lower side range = 10.8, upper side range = 10.4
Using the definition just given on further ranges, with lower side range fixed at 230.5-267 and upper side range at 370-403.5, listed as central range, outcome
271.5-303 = -0.5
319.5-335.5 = -1.0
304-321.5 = -0.6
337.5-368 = -0.7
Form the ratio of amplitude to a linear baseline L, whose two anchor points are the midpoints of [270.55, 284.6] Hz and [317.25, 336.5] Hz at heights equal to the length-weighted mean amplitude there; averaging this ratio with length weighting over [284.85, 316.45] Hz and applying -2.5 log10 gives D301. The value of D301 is 0.04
